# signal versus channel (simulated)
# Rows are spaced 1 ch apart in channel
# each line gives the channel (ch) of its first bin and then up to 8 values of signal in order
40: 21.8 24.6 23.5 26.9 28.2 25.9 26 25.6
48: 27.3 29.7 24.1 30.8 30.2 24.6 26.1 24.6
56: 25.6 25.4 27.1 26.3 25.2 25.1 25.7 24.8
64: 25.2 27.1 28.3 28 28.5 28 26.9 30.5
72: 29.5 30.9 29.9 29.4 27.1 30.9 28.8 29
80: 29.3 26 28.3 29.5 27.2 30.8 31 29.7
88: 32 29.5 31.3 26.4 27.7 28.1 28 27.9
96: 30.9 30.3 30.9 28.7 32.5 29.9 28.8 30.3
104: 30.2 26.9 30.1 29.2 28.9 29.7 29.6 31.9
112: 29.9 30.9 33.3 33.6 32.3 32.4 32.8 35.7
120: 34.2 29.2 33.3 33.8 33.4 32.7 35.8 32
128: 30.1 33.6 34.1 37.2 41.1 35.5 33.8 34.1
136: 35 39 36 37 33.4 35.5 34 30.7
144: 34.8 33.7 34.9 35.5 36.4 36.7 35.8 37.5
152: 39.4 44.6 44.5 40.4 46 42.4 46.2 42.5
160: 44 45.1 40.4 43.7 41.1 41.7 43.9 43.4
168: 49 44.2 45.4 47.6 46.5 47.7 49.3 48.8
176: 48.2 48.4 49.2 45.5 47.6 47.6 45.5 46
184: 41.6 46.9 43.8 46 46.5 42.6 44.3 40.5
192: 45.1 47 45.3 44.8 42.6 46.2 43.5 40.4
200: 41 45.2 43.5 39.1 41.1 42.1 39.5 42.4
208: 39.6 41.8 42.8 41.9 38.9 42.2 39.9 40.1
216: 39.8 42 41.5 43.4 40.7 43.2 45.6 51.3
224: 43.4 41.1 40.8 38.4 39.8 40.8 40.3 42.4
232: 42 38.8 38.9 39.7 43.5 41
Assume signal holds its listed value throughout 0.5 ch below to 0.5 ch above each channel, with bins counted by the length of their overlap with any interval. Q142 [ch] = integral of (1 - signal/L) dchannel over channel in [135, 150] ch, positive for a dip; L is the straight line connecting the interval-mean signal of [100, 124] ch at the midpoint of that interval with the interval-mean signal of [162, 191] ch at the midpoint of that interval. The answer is 1.1 ch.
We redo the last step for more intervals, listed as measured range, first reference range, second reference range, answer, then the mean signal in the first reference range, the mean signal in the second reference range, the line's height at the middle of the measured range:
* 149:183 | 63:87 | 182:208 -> -3.96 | 28.6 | 43.4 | 39.9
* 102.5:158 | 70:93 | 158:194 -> 4.50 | 29.2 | 45.3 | 37.5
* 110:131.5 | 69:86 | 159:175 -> 2.24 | 29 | 44.9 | 36.7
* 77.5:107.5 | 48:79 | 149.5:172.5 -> 2.65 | 27.5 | 43.3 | 32.2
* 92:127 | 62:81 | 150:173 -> 3.75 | 28.3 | 43.5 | 34.7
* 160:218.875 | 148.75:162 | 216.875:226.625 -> -1.77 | 42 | 43.3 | 42.6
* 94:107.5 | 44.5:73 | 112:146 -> 0.64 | 26.9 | 34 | 31.2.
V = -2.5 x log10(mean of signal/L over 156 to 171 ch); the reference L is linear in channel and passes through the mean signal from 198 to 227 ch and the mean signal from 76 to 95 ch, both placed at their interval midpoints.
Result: -0.19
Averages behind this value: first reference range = 29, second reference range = 41.9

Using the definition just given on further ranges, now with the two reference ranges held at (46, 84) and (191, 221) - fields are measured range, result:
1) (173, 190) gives -0.17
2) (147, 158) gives -0.11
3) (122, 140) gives -0.01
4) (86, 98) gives 0.03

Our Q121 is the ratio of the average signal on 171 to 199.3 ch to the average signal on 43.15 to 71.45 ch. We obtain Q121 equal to 1.70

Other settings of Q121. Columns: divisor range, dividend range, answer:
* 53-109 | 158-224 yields 1.55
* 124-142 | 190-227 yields 1.21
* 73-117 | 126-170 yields 1.30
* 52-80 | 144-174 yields 1.53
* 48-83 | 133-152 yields 1.28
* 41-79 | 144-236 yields 1.57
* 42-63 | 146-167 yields 1.56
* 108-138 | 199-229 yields 1.25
